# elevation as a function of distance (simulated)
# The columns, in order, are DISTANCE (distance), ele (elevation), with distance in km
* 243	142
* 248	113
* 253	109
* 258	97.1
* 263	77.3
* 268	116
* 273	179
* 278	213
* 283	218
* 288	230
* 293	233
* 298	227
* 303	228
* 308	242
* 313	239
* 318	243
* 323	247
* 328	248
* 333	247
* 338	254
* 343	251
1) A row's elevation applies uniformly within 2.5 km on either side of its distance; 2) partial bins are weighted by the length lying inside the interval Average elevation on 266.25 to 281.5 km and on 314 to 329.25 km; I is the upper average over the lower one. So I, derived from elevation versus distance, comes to 1.40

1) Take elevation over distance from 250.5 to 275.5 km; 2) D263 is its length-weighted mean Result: 116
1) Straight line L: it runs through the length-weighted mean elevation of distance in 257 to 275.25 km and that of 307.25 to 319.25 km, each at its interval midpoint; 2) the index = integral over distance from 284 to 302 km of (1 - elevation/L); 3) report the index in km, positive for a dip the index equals -4.0 km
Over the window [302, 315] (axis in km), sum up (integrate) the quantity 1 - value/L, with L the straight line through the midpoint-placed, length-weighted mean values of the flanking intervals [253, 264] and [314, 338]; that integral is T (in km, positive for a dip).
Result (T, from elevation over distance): -1.94 km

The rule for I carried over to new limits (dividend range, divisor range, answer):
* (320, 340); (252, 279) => 1.93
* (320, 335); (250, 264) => 2.55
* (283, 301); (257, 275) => 1.95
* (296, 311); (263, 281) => 1.47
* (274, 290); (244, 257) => 1.91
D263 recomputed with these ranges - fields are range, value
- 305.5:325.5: 243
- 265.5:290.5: 191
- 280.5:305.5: 227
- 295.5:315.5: 234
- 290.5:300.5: 230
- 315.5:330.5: 246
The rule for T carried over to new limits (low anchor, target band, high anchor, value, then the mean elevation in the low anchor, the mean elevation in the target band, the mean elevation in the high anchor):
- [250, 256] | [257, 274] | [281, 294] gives 4.4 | 108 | 114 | 227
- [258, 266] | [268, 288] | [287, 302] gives -5.0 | 85.9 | 196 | 230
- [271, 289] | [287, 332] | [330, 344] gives -1.5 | 209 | 238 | 251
